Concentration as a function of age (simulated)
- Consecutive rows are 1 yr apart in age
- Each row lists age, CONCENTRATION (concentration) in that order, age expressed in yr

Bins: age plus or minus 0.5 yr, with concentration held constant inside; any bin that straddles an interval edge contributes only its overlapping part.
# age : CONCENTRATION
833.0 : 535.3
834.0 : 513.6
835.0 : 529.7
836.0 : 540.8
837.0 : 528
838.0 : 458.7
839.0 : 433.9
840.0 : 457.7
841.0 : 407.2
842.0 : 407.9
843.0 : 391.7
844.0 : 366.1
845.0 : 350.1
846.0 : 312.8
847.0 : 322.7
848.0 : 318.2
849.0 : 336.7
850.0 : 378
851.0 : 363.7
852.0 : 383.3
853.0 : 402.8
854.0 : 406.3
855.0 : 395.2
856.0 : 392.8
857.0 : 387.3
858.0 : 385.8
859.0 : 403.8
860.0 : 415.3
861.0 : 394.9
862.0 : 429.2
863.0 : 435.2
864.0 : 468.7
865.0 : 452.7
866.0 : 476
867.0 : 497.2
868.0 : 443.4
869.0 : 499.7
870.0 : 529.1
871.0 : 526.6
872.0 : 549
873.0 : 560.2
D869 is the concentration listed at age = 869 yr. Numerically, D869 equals 499.7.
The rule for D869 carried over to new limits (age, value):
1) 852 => 383.3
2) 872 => 549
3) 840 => 457.7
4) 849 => 336.7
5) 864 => 468.7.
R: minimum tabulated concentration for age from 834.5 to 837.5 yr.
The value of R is 528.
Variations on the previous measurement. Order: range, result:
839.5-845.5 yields 350.1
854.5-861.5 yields 385.8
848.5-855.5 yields 336.7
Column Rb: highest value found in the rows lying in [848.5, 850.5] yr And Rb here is 378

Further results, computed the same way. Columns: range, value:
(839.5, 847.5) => 457.7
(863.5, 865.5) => 468.7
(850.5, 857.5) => 406.3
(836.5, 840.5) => 528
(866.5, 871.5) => 529.1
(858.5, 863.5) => 435.2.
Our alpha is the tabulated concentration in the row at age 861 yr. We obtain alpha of 394.9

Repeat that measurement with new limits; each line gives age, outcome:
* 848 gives 318.2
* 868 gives 443.4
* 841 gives 407.2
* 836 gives 540.8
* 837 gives 528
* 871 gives 526.6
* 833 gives 535.3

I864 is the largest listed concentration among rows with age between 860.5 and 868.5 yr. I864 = 497.2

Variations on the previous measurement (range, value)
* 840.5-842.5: 407.9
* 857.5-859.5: 403.8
